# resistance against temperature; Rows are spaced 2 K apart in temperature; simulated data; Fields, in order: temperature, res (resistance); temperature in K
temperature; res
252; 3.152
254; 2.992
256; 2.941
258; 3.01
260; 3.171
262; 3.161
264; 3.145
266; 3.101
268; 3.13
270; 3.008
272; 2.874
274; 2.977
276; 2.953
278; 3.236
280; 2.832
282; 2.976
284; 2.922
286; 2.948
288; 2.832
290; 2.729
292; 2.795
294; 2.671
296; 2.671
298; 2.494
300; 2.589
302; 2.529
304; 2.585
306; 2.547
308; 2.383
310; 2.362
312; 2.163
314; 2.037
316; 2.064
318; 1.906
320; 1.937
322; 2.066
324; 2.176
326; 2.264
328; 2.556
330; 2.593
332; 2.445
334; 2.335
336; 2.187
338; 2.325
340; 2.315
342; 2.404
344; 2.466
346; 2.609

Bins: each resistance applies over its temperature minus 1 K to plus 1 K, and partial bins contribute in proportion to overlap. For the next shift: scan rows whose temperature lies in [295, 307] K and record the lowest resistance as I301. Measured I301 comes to 2.494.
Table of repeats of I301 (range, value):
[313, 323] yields 1.906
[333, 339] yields 2.187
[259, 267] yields 3.101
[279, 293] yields 2.729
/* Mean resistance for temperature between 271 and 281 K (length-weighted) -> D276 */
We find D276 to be 2.97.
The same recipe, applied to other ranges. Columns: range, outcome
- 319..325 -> 2.06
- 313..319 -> 2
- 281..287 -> 2.95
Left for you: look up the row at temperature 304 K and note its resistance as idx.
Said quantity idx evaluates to 2.585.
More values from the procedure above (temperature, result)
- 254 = 2.992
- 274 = 2.977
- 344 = 2.466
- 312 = 2.163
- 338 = 2.325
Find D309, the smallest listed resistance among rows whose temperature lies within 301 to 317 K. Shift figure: 2.037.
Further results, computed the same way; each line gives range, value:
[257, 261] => 3.01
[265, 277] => 2.874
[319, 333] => 1.937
